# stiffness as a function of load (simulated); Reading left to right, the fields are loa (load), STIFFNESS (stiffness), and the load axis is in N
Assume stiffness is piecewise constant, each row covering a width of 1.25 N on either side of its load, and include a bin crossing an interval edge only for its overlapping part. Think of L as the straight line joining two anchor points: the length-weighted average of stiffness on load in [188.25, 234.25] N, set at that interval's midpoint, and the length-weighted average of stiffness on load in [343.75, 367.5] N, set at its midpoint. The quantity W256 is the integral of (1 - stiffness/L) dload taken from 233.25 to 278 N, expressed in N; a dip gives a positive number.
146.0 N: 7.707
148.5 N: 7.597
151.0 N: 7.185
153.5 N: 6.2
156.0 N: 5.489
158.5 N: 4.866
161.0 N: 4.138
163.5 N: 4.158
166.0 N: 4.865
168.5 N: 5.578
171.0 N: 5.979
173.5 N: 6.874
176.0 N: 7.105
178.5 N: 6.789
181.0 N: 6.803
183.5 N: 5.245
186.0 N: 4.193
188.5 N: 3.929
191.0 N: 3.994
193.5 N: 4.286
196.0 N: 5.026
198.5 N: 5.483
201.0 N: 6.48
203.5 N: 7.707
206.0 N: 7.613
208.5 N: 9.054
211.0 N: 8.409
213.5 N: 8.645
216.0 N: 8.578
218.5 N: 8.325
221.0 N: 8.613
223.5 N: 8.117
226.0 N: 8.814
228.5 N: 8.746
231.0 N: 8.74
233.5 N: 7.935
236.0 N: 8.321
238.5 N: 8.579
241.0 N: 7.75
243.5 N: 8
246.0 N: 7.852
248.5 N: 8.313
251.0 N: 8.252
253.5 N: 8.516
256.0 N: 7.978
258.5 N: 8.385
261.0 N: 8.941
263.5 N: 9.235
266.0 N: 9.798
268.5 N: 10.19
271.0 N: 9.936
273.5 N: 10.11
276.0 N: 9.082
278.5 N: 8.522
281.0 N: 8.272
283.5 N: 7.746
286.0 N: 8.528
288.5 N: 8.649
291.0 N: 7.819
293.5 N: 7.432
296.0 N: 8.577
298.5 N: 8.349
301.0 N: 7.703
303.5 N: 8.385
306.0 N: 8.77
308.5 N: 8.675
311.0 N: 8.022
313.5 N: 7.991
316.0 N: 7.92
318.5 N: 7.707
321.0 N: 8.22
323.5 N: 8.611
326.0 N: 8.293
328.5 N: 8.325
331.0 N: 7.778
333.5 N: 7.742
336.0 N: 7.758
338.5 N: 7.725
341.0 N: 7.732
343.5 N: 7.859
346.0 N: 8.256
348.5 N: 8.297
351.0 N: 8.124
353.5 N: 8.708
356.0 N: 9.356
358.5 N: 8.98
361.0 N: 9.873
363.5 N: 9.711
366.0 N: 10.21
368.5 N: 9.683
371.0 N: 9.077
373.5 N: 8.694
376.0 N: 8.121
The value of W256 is -5.0 N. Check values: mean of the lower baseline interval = 7.36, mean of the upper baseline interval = 9.01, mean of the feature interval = 8.75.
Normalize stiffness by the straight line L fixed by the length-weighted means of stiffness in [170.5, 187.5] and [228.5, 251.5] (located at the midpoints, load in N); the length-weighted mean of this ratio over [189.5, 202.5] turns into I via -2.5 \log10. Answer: 0.30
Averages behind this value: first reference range 6.12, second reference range 8.22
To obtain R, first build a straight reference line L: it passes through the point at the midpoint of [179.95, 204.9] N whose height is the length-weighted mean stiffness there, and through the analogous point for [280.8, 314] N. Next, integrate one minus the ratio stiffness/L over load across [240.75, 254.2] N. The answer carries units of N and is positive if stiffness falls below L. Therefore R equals -2.5 N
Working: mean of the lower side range 5.32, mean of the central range 8.12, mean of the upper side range 8.21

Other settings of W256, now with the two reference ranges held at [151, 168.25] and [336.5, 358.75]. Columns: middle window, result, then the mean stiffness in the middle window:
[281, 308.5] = -3.0 N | 8.22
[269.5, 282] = -3.8 N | 9.22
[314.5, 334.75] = -0.4 N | 8.07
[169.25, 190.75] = -1.2 N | 5.77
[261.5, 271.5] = -4.0 N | 9.72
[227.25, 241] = -4.3 N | 8.4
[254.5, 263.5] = -2.3 N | 8.55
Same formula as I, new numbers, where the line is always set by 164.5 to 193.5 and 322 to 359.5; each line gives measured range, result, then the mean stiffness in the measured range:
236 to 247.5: -0.226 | 8.08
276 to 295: -0.128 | 8.21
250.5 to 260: -0.218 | 8.3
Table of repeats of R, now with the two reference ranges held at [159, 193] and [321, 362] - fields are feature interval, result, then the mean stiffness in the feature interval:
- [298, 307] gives -0.79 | 8.28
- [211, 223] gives -4.82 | 8.5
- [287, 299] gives -1.15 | 8.16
